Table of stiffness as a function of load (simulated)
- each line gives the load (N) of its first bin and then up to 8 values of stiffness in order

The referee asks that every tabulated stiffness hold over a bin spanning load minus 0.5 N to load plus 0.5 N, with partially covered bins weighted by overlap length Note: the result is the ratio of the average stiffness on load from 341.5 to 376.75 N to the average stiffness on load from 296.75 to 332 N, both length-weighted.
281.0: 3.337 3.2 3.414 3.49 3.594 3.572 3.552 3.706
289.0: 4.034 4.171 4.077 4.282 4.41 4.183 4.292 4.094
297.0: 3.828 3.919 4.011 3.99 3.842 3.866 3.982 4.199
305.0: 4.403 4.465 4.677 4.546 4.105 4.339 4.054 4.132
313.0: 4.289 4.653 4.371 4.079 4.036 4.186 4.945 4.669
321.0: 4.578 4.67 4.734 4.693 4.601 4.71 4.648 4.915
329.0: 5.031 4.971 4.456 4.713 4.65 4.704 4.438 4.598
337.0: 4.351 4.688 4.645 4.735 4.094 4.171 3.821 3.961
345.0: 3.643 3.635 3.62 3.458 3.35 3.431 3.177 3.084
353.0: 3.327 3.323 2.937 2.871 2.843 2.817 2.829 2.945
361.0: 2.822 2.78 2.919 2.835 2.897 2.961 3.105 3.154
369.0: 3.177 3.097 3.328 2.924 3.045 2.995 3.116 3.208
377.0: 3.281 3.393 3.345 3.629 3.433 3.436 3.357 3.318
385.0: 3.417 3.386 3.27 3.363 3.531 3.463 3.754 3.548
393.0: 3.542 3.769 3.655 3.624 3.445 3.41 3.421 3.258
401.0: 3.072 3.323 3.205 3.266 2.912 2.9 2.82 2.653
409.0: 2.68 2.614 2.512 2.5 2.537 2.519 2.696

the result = 0.73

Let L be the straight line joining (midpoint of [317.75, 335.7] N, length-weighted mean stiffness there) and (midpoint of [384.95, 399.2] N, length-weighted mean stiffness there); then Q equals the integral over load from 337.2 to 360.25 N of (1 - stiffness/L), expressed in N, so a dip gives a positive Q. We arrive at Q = 4.0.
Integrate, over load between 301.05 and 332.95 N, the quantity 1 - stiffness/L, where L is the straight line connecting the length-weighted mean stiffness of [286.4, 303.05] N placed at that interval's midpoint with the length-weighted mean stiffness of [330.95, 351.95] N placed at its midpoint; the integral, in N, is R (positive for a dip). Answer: -3.3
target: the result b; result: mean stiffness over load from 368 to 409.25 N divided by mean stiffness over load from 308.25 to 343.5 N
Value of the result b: 0.73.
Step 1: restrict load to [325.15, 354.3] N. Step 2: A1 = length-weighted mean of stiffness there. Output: 4.16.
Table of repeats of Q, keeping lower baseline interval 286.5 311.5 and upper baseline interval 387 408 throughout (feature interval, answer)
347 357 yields 1.3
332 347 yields -1.9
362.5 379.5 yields 2.1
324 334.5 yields -2.3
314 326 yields -1.7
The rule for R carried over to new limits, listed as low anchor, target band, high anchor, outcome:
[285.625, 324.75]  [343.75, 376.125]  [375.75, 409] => 4.74 N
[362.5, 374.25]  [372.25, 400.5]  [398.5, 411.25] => -3.70 N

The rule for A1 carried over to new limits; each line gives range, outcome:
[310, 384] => 3.79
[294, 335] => 4.4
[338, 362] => 3.47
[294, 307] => 4.1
